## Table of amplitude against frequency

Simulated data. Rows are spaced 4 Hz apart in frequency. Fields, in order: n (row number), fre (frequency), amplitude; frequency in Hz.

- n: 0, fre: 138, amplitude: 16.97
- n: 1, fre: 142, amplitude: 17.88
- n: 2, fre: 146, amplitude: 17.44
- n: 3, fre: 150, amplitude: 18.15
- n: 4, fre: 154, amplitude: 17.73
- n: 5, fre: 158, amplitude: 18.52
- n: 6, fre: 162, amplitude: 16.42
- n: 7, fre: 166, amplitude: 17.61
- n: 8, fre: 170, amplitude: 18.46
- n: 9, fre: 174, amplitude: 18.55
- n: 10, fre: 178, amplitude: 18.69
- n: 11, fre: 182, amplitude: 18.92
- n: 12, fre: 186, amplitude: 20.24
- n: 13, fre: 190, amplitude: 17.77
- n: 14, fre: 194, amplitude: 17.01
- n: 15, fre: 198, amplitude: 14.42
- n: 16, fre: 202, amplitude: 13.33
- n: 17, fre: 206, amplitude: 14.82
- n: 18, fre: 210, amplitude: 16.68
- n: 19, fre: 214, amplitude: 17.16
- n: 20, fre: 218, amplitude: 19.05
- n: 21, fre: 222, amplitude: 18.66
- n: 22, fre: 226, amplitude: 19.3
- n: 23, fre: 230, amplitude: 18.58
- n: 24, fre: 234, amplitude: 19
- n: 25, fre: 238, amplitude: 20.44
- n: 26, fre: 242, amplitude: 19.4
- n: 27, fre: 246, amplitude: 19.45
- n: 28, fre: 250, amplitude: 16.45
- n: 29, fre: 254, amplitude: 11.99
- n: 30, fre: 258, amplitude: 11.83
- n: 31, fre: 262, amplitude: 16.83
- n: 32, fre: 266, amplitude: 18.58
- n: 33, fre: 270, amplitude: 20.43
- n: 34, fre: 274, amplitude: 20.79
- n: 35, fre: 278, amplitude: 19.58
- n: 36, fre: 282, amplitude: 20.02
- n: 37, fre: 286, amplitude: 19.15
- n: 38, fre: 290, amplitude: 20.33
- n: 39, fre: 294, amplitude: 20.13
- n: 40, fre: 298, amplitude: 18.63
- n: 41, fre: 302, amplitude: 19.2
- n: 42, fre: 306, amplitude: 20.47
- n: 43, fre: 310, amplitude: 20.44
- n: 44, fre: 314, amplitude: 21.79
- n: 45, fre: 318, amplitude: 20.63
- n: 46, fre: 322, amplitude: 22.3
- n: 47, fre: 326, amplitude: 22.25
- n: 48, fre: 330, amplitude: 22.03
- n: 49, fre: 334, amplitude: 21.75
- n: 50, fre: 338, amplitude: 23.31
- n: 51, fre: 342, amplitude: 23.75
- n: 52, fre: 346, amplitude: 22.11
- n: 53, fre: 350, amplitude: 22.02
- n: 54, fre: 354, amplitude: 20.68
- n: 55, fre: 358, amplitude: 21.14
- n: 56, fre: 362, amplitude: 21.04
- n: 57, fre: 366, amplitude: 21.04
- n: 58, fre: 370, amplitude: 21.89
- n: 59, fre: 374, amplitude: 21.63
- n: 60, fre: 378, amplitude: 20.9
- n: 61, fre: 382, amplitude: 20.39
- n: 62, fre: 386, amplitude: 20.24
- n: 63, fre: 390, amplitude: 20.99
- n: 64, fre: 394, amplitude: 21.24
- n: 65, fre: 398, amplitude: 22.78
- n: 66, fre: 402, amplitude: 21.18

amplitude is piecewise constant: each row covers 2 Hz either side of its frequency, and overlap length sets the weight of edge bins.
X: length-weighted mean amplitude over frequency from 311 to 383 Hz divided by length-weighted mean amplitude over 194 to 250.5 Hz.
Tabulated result 1.23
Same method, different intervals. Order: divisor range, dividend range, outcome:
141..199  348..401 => 1.19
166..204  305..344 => 1.25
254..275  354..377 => 1.25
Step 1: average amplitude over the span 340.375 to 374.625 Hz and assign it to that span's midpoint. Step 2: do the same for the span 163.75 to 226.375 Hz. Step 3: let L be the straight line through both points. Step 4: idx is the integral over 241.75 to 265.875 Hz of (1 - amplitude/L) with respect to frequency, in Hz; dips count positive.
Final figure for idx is 3.9 Hz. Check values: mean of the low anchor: 17.5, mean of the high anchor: 21.7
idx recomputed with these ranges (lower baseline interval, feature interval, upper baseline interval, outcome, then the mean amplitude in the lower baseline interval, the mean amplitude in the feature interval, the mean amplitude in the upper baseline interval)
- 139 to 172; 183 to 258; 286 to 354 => 7.1 Hz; 17.8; 17.3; 21.2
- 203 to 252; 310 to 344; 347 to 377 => -2.6 Hz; 18.1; 22.1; 21.4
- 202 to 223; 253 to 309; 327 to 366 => 2.6 Hz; 16.8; 18.6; 21.9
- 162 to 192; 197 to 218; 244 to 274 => 2.5 Hz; 18.5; 15.7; 16.8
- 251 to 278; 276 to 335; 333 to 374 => -4.2 Hz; 16.9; 20.6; 21.9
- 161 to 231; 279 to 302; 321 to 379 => 0.7 Hz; 17.5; 19.6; 21.9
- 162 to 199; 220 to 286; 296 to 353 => 5.0 Hz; 18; 18.2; 21.5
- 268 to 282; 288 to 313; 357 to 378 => 0.7 Hz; 20.2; 19.9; 21.3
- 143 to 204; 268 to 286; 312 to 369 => 0.1 Hz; 17.6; 20.1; 21.8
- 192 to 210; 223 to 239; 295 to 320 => -2.6 Hz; 15.1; 19.2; 20.2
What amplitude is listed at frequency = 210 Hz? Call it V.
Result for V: 16.68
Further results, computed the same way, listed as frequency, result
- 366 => 21.04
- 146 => 17.44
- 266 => 18.58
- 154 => 17.73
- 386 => 20.24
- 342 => 23.75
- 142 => 17.88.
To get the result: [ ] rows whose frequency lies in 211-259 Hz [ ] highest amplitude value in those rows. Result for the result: 20.44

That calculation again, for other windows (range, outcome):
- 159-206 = 20.24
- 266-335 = 22.3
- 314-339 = 23.31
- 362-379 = 21.89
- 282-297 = 20.33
